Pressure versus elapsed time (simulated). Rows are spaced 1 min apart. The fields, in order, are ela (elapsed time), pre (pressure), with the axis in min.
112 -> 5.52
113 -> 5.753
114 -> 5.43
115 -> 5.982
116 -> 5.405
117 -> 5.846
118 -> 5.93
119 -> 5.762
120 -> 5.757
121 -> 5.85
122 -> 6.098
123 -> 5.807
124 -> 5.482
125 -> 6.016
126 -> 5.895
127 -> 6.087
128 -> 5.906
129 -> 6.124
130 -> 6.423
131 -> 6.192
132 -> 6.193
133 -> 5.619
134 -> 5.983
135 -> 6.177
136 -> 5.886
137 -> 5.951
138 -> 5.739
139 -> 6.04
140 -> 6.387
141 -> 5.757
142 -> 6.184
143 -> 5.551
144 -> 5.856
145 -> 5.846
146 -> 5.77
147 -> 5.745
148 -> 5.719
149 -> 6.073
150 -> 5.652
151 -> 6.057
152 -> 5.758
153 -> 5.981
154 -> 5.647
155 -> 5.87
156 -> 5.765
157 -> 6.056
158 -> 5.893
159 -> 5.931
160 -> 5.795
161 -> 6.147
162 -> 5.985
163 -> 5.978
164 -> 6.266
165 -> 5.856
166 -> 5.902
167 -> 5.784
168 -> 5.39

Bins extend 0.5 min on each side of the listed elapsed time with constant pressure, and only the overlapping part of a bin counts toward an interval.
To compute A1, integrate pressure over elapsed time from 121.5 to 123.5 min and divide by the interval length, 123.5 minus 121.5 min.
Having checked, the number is 5.95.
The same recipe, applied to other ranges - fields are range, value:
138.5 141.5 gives 6.06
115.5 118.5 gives 5.73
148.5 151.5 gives 5.93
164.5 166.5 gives 5.88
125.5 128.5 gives 5.96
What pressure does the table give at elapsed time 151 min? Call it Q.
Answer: 6.057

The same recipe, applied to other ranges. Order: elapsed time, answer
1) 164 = 6.266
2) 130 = 6.423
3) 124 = 5.482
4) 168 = 5.39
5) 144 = 5.856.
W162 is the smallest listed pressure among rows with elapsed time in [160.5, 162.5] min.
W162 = 5.985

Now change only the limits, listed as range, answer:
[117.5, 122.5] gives 5.757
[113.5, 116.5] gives 5.405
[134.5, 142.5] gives 5.739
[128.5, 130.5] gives 6.124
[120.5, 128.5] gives 5.482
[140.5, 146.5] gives 5.551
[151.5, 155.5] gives 5.647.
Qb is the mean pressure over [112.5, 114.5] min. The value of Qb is 5.59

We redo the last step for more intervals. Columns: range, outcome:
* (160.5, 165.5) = 6.05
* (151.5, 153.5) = 5.87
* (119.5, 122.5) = 5.9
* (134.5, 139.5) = 5.96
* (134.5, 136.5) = 6.03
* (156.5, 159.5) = 5.96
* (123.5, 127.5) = 5.87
